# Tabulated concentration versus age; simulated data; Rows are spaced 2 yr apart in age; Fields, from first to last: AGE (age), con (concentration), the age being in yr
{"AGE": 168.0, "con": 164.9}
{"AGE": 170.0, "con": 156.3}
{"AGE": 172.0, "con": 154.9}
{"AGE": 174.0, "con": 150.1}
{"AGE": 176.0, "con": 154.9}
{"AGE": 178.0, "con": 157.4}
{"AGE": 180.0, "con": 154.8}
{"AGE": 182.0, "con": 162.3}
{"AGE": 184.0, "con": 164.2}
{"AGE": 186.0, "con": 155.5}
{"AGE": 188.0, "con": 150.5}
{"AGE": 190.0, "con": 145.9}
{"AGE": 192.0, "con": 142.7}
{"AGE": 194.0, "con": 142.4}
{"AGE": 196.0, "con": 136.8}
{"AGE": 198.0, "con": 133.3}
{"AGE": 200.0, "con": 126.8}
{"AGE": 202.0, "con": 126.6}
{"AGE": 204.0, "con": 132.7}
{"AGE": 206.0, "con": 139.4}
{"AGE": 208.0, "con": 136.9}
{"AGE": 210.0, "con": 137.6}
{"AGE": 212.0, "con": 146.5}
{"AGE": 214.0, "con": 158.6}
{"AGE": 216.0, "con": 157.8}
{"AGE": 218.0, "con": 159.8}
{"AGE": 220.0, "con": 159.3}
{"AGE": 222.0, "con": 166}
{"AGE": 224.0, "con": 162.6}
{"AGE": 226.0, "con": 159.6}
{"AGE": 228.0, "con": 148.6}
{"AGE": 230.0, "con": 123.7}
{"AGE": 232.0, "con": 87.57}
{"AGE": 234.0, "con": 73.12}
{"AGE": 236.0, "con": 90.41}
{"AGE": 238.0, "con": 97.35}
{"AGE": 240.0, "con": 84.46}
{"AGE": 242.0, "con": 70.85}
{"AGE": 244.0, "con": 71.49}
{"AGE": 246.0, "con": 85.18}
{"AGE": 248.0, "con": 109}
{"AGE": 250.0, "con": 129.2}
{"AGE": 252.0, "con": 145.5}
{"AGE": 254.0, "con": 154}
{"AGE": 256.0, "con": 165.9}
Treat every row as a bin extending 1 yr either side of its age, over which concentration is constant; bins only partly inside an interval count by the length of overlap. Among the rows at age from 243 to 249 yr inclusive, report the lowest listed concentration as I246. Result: 71.49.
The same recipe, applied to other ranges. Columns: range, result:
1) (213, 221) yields 157.8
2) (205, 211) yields 136.9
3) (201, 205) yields 126.6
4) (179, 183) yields 154.8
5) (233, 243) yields 70.85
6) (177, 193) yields 142.7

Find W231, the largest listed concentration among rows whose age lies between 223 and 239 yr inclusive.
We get 162.6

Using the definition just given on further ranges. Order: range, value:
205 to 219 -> 159.8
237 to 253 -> 145.5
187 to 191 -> 150.5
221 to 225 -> 166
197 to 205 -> 133.3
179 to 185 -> 164.2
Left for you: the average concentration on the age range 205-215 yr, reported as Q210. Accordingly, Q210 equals 144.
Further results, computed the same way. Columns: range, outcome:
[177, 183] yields 158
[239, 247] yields 78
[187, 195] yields 145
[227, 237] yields 105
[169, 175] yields 154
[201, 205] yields 130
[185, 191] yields 151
